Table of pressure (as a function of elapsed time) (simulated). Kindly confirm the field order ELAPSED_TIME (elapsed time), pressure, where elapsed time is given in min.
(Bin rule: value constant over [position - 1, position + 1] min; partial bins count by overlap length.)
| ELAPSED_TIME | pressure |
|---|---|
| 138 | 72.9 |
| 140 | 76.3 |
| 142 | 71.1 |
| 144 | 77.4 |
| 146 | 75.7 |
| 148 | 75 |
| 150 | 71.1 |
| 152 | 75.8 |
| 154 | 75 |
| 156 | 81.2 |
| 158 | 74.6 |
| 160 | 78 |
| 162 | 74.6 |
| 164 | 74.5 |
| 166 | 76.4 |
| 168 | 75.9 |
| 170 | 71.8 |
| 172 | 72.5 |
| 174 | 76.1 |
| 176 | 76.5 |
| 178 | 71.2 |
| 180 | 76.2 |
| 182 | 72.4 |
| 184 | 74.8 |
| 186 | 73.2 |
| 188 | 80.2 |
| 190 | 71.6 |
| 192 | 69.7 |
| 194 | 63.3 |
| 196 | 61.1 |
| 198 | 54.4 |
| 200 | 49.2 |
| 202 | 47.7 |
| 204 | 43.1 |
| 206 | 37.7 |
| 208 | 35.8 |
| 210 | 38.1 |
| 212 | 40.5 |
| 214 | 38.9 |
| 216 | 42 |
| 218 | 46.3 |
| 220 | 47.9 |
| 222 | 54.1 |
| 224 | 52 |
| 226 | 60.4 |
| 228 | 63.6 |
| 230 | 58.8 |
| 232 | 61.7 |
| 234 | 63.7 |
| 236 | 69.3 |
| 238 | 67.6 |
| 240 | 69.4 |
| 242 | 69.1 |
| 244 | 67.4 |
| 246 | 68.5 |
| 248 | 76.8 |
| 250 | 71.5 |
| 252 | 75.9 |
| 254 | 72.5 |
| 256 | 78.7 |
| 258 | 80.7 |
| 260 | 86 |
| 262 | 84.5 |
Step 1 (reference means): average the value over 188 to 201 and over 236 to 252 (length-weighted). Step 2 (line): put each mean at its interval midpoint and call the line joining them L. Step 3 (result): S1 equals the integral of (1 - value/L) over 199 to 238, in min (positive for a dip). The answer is 9.5 min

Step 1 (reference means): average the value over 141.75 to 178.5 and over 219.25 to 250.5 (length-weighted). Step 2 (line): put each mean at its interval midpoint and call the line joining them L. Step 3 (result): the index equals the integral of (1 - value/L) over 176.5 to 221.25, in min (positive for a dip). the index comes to 8.5 min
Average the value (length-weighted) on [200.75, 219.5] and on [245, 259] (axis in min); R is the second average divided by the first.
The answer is 1.81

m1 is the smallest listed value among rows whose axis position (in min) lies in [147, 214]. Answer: 35.8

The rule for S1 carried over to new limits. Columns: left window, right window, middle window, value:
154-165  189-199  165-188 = -1.41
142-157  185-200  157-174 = -0.64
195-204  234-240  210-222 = 3.14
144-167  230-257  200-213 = 5.60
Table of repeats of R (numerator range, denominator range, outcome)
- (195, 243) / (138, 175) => 0.71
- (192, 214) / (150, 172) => 0.63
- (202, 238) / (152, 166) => 0.66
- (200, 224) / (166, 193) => 0.59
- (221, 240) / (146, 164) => 0.82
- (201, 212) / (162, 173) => 0.55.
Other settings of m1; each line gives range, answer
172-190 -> 71.2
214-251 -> 38.9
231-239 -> 61.7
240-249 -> 67.4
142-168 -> 71.1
